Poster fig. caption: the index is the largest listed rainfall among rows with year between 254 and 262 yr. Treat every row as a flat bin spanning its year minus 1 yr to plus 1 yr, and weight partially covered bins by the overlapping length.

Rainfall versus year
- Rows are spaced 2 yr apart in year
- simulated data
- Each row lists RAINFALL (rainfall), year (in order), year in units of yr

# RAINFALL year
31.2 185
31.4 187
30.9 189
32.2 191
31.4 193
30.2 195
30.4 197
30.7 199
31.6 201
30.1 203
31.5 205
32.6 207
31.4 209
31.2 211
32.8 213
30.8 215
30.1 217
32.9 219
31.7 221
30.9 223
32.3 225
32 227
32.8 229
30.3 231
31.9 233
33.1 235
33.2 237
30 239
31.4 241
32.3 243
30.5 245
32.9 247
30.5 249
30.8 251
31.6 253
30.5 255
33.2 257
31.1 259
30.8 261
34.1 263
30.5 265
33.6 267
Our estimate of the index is 33.2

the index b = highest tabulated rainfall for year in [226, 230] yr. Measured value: 32.8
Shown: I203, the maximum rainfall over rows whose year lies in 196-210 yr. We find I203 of 32.6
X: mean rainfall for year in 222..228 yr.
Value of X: 31.7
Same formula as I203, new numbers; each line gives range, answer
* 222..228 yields 32.3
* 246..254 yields 32.9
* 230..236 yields 33.1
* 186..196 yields 32.2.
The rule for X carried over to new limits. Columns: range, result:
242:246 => 31.4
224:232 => 31.8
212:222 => 31.7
